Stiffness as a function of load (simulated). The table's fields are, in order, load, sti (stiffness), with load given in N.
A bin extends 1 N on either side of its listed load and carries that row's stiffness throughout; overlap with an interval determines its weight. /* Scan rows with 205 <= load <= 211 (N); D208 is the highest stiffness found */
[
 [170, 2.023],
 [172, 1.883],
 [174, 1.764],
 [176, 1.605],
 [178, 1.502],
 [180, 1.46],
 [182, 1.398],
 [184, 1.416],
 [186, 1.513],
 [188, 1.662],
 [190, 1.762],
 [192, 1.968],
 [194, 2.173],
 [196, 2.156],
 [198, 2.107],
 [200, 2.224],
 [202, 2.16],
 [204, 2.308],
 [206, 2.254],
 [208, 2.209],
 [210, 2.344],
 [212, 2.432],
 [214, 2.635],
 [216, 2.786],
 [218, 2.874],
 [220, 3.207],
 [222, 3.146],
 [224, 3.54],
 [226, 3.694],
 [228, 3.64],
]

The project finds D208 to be 2.344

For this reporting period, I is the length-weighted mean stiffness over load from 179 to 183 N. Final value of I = 1.43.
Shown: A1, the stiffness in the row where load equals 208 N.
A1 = 2.209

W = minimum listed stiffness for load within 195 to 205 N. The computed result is 2.107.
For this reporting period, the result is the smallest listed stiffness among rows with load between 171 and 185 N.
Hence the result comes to 1.398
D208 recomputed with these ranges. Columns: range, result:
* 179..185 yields 1.46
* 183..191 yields 1.762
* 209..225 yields 3.54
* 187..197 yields 2.173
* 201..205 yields 2.308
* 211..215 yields 2.635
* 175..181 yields 1.605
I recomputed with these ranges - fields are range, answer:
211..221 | 2.79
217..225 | 3.19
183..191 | 1.59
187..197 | 1.94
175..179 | 1.55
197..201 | 2.17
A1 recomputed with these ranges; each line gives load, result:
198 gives 2.107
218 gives 2.874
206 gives 2.254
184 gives 1.416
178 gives 1.502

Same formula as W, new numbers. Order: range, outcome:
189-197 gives 1.762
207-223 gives 2.209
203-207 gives 2.254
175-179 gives 1.502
